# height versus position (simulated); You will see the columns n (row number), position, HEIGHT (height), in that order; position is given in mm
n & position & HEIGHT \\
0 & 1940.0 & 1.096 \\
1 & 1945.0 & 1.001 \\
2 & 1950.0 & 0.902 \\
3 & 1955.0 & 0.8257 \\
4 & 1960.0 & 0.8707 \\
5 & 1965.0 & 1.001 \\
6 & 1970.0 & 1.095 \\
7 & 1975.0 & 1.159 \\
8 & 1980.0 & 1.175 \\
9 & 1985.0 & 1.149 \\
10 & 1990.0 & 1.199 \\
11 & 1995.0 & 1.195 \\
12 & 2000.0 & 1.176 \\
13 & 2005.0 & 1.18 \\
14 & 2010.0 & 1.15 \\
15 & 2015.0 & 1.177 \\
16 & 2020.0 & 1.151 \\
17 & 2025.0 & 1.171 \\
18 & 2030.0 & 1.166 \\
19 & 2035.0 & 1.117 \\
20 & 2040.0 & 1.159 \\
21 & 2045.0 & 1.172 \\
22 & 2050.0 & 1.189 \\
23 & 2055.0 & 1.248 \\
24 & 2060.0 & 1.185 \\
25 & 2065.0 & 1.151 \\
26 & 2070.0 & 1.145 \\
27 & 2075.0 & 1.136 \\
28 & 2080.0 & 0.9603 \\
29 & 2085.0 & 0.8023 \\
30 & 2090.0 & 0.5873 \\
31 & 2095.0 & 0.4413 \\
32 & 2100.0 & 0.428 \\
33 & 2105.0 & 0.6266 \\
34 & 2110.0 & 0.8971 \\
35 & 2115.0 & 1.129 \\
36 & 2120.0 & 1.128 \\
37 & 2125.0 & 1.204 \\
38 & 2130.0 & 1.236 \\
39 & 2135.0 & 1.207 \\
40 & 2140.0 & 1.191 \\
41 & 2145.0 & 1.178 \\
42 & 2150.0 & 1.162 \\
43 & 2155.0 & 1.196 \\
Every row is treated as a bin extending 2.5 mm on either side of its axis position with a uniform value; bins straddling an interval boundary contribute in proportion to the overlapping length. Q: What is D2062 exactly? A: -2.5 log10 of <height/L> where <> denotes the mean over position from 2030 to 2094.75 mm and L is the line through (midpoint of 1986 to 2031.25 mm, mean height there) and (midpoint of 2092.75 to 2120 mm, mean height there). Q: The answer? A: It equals -0.12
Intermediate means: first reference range 1.17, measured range 1.05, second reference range 0.746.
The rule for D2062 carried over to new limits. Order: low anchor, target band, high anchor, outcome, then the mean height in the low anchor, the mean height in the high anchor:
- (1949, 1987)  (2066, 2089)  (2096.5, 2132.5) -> -0.037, 1.03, 0.936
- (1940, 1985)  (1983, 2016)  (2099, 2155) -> -0.147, 1.02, 1.06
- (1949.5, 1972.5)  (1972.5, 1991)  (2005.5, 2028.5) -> -0.142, 0.942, 1.16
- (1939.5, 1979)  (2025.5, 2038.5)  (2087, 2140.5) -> -0.202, 0.996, 0.905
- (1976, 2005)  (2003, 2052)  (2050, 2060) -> 0.035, 1.18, 1.22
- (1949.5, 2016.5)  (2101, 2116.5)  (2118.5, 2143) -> 0.391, 1.09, 1.2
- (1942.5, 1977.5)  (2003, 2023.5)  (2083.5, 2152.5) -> -0.201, 0.979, 0.946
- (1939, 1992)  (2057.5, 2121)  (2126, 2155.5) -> 0.278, 1.04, 1.2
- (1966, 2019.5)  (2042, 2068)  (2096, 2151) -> -0.092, 1.16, 1.02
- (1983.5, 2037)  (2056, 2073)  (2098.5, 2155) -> -0.051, 1.17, 1.05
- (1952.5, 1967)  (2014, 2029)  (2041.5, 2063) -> -0.067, 0.896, 1.2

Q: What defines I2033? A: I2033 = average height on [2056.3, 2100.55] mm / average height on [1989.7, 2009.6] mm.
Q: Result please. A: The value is 0.8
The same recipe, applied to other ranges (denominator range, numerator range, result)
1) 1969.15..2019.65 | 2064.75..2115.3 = 0.70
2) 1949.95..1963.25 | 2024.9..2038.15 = 1.32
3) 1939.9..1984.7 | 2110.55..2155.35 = 1.15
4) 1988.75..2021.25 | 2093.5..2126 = 0.71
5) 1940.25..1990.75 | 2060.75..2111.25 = 0.80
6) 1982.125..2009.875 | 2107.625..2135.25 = 0.96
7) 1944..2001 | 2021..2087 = 1.06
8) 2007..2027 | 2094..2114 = 0.56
